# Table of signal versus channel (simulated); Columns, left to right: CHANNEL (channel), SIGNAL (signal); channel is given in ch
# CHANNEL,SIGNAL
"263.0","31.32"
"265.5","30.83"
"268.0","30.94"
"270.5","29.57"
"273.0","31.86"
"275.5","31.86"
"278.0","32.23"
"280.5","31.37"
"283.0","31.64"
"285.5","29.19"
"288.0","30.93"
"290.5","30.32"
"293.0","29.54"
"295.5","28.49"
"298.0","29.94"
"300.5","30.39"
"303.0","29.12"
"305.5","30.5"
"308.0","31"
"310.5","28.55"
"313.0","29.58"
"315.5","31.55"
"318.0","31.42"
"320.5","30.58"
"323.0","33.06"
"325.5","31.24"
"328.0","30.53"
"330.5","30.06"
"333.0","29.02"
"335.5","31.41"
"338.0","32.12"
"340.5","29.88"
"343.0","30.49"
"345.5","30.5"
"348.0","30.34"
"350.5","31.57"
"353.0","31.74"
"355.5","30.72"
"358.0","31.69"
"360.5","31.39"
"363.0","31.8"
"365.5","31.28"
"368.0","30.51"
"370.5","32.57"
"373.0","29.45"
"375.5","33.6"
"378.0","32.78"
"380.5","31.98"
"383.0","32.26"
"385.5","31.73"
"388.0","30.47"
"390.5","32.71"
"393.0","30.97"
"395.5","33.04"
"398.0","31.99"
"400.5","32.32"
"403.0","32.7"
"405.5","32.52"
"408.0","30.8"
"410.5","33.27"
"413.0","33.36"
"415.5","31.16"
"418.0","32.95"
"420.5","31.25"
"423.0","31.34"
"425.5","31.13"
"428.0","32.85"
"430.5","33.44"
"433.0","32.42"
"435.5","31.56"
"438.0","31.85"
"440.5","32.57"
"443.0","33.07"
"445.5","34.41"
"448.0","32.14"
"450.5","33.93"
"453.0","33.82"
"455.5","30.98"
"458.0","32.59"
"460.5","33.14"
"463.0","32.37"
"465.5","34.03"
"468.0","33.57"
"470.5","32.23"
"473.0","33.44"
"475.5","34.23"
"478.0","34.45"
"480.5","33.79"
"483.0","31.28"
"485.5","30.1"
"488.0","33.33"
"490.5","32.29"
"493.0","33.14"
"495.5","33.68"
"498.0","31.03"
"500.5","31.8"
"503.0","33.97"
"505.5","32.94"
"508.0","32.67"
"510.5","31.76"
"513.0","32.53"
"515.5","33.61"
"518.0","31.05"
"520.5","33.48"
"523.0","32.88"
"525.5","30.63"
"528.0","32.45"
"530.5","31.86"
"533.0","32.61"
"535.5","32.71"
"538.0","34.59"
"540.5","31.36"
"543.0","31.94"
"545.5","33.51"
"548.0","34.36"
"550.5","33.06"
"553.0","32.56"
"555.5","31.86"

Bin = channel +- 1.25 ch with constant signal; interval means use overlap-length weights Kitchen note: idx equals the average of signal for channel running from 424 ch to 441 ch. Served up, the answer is 32.2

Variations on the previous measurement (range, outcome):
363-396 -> 31.8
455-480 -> 33.2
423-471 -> 32.7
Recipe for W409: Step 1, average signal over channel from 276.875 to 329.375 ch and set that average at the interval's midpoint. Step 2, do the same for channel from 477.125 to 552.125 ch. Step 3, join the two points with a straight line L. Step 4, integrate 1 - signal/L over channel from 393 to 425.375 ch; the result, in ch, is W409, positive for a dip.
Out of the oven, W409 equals -0.6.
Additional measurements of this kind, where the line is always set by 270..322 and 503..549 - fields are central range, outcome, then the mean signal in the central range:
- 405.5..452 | -1.0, 32.4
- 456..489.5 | -0.8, 32.9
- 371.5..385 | -0.3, 32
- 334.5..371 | -0.2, 31.2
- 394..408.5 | -0.4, 32.3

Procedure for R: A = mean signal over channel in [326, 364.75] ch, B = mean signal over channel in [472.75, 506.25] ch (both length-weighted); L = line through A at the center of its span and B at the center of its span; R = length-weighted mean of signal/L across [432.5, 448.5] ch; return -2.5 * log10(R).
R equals -0.015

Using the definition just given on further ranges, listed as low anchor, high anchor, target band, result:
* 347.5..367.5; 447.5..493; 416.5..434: 0.003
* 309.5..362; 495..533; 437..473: -0.035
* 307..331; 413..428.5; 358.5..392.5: -0.012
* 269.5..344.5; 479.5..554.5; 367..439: -0.019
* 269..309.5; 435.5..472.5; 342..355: 0.015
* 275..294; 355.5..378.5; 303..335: 0.022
